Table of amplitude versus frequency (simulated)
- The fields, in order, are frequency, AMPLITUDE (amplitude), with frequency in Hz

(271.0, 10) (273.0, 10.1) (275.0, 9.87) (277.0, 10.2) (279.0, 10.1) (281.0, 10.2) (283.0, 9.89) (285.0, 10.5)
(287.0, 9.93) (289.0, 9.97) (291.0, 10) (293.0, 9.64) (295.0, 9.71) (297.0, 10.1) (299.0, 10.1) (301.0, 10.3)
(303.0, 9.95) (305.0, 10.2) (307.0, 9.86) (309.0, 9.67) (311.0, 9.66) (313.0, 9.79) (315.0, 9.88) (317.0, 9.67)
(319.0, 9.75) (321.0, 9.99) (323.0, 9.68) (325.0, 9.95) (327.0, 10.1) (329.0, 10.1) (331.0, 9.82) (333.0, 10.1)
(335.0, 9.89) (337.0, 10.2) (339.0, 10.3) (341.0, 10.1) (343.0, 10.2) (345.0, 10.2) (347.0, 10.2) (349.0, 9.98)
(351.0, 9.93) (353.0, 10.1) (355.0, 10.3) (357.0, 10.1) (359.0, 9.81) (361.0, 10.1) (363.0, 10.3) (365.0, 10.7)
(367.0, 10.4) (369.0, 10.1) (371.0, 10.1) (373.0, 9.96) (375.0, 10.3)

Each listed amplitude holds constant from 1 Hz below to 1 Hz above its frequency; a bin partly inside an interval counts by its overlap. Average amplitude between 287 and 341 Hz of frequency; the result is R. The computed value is 9.94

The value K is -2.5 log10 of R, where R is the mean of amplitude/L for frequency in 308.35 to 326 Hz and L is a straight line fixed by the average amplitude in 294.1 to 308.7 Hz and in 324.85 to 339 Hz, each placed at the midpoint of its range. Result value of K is 0.03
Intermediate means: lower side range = 10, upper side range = 10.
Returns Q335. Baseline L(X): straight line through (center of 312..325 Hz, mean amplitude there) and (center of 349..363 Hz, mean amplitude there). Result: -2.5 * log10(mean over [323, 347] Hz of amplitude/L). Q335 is -0.017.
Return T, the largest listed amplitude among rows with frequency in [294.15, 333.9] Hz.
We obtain 10.3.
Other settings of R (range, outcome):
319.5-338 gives 9.97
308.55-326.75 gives 9.8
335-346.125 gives 10.2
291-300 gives 9.9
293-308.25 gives 10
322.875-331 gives 9.97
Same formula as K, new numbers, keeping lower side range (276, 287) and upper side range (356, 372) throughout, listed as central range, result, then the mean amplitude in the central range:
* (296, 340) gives 0.02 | 9.96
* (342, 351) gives 0.01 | 10.1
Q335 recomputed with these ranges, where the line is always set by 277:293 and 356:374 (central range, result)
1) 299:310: 0.01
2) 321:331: 0.02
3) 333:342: 0.00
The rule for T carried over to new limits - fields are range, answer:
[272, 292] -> 10.5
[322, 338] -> 10.2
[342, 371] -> 10.7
